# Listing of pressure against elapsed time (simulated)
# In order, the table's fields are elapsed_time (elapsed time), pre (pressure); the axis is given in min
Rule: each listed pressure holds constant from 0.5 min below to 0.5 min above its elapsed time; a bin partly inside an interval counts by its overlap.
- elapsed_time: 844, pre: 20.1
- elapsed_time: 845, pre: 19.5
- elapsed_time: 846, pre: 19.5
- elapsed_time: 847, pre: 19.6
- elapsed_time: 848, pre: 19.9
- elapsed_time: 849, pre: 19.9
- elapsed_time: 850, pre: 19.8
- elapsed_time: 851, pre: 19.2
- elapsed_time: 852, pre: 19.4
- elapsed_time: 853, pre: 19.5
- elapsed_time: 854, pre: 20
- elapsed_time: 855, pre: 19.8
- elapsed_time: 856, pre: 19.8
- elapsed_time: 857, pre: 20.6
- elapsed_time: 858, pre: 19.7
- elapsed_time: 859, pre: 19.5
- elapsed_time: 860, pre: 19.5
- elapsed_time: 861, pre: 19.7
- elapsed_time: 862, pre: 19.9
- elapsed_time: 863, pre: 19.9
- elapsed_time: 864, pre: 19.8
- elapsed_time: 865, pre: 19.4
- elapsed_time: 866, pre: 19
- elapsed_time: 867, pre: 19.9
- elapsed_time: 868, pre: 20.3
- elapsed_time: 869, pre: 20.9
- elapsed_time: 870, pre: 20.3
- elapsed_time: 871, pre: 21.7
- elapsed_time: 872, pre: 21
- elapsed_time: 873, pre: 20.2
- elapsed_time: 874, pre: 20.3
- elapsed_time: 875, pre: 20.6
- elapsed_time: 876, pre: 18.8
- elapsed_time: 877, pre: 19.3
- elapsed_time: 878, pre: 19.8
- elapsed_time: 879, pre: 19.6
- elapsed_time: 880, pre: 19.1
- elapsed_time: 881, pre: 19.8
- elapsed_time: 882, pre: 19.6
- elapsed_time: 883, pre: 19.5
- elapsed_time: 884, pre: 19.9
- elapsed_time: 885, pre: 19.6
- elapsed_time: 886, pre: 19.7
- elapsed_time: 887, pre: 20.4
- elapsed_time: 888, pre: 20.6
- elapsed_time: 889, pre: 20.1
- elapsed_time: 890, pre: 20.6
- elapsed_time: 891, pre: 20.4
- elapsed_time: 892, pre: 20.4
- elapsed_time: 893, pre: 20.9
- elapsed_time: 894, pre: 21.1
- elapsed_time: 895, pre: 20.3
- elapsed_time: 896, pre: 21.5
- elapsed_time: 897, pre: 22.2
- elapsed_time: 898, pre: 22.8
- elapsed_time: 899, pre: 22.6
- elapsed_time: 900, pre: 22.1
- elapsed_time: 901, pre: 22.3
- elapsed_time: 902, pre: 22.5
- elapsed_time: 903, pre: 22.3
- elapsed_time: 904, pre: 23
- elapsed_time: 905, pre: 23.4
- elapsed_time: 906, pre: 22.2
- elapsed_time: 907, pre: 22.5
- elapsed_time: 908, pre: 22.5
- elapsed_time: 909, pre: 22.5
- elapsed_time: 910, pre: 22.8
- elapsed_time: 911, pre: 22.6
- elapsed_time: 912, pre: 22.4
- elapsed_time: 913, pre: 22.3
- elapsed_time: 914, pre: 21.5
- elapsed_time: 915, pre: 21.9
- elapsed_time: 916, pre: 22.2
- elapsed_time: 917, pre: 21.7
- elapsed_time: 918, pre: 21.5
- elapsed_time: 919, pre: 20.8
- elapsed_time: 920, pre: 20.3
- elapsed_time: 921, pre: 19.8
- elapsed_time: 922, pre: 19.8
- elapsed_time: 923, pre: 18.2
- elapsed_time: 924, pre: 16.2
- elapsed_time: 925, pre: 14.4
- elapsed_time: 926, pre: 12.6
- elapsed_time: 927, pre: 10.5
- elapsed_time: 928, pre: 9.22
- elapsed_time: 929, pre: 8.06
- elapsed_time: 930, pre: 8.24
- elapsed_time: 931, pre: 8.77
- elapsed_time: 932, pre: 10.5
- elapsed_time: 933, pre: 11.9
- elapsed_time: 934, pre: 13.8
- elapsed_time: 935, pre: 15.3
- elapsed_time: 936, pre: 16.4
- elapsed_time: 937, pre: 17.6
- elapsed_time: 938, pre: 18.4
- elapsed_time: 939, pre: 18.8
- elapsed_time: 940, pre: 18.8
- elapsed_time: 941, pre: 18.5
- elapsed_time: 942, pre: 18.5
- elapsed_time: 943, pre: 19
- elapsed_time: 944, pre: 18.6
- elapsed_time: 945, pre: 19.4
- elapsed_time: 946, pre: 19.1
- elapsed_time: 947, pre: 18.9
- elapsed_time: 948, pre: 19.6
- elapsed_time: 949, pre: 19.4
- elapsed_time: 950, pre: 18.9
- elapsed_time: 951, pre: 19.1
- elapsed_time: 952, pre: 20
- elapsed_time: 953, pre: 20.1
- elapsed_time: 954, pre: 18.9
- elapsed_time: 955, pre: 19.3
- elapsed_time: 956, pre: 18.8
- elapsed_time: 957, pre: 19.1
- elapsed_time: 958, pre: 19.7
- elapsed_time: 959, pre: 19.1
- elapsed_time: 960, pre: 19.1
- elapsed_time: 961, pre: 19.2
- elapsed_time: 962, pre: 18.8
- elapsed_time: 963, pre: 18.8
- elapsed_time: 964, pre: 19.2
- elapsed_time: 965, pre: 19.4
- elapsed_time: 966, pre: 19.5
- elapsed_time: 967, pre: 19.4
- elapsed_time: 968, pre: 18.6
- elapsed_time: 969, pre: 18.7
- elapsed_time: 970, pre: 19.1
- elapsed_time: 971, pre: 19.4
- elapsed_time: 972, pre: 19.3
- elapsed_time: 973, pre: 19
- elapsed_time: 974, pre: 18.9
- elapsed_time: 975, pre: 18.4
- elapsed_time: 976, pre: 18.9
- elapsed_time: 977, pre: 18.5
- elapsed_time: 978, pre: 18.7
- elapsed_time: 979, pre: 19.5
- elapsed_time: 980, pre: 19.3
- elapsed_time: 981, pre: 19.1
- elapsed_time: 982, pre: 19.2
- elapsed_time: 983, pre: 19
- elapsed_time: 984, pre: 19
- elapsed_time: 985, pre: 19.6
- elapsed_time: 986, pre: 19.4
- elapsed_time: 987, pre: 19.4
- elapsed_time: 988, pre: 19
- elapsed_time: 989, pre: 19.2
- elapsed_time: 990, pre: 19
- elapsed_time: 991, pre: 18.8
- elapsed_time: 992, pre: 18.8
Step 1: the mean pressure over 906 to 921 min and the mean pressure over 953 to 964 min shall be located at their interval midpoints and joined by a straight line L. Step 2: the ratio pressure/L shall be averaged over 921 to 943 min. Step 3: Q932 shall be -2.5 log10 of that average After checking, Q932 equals 0.371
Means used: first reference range 21.9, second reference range 19.1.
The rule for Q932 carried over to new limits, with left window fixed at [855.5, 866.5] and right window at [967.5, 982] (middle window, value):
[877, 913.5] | -0.09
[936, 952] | 0.02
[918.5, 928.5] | 0.19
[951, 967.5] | -0.01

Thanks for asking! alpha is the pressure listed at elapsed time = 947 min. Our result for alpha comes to 18.9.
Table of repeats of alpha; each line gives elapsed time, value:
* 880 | 19.1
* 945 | 19.4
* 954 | 18.9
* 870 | 20.3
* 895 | 20.3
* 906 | 22.2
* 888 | 20.6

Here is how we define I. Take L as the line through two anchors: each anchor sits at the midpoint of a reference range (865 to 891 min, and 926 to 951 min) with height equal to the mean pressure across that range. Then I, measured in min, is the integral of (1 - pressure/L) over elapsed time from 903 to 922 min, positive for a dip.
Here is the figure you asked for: -4.8 min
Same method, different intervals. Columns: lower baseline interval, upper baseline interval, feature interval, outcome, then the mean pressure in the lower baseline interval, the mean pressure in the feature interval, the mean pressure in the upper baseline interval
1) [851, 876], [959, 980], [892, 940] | 1.7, 20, 18.8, 19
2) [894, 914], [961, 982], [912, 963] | 7.3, 22.3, 17.7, 19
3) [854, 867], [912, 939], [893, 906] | -3.2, 19.7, 22.1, 16.4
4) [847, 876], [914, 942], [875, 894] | -1.3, 20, 19.9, 16.2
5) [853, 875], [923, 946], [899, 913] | -4.6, 20.1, 22.5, 14.9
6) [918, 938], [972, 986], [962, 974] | -0.7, 14.6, 19.1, 19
